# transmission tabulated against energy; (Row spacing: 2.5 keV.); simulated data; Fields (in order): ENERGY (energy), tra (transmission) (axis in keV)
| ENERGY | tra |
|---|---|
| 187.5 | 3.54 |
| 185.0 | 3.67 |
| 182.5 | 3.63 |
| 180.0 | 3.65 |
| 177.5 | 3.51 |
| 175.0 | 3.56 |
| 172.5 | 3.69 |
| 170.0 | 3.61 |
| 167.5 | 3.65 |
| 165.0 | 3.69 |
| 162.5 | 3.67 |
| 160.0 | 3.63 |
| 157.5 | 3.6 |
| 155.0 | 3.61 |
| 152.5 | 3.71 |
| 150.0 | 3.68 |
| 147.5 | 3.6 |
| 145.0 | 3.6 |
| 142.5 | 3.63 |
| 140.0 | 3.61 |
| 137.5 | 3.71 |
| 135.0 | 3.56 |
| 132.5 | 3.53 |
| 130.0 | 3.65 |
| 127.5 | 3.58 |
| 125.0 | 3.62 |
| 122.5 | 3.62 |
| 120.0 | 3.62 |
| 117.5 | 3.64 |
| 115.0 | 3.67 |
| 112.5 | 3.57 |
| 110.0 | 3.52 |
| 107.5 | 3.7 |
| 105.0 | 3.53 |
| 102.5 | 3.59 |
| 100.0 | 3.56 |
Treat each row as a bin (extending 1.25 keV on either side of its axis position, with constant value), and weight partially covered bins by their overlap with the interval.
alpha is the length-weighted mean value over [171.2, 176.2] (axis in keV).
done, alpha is 3.63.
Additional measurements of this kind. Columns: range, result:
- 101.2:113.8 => 3.58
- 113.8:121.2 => 3.64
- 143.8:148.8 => 3.6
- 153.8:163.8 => 3.63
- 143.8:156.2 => 3.64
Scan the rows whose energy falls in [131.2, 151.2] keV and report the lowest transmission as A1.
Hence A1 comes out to 3.53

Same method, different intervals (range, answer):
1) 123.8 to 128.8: 3.58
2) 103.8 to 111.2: 3.52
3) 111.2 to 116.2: 3.57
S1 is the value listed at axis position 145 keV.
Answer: 3.6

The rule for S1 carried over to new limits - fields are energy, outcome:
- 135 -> 3.56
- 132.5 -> 3.53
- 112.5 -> 3.57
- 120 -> 3.62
